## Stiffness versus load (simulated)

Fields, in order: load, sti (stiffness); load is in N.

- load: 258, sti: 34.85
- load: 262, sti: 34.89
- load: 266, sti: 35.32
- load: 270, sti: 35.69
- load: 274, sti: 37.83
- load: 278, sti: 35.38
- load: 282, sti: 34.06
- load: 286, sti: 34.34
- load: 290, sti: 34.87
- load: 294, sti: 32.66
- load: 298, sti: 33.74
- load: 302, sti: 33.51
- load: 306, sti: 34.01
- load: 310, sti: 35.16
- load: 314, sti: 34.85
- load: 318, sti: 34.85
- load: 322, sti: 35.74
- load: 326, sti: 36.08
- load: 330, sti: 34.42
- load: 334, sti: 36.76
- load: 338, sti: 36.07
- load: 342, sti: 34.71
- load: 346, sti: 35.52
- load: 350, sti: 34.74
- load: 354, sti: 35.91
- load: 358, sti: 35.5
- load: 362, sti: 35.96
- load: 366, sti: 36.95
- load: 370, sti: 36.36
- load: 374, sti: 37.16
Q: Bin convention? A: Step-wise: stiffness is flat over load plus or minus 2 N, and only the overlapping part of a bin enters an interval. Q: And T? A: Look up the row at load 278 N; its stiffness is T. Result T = 35.38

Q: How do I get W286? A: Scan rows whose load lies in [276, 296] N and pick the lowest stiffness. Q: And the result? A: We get 32.66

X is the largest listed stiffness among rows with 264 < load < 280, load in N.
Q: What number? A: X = 37.83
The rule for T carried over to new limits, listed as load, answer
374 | 37.16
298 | 33.74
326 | 36.08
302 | 33.51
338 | 36.07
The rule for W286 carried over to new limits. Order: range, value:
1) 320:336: 34.42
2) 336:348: 34.71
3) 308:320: 34.85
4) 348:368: 34.74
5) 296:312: 33.51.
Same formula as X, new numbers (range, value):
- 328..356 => 36.76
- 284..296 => 34.87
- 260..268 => 35.32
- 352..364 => 35.96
